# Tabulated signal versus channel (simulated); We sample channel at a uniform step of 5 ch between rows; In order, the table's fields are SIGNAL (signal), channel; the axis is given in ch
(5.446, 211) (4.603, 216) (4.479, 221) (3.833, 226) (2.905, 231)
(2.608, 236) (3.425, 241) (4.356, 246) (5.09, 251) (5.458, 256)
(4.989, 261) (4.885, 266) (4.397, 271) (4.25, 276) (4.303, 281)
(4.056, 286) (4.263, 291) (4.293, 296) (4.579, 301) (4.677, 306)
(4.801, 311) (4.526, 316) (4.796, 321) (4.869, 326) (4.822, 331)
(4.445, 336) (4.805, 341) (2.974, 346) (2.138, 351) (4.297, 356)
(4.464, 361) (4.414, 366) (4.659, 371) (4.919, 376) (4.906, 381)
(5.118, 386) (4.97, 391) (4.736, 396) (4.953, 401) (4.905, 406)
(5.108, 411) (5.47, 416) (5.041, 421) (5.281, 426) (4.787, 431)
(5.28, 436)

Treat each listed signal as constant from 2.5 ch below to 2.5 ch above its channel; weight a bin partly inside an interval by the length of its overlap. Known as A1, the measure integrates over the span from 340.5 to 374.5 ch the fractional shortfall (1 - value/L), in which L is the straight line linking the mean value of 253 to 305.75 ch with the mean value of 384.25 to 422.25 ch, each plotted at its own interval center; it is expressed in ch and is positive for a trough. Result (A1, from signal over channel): 6.4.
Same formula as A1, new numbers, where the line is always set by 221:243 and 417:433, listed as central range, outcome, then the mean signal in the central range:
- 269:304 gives -4.42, 4.31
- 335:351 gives 2.19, 3.74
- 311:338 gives -3.47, 4.71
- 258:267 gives -3.40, 4.97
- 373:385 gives -0.67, 4.93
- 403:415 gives -0.29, 5.06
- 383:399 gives -0.56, 4.94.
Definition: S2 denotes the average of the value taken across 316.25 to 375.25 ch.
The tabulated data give 4.27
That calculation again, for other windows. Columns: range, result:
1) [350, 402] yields 4.56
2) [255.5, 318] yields 4.55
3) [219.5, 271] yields 4.21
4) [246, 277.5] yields 4.82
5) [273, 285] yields 4.25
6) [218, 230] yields 4.02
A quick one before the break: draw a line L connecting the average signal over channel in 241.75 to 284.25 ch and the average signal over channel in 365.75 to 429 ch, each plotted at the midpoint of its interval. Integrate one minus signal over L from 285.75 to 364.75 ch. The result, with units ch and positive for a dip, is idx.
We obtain 8.1 ch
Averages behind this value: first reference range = 4.65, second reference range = 4.98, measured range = 4.31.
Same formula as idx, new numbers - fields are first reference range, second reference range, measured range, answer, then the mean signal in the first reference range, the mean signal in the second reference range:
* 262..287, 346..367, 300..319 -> -2.5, 4.43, 3.68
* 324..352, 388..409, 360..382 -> -0.7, 4.09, 4.9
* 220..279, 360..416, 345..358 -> 4.4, 4.22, 4.87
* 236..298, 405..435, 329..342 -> 0.1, 4.41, 5.12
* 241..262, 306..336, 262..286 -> 1.6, 4.79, 4.73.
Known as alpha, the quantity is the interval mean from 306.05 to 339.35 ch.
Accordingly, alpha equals 4.71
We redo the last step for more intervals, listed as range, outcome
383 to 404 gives 4.94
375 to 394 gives 4.98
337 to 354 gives 3.44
